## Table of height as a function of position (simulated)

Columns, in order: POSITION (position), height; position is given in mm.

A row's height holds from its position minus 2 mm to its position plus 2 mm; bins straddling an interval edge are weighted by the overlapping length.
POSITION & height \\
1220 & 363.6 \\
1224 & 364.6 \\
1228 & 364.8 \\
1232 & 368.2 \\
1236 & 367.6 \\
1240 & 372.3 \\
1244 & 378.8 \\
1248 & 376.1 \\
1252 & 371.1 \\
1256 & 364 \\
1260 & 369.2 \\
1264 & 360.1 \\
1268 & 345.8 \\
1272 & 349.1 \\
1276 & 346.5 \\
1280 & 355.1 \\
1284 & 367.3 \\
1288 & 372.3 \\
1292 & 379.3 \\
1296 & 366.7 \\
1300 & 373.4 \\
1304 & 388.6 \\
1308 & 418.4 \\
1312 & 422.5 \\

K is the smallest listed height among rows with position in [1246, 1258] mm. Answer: 364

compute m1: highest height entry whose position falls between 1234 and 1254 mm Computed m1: 378.8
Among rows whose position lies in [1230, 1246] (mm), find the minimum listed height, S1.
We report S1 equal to 367.6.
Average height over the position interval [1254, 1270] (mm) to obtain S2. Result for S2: 360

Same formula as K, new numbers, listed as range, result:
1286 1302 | 366.7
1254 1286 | 345.8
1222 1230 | 364.6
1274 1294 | 346.5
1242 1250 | 376.1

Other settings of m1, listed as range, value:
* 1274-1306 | 388.6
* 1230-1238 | 368.2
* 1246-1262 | 376.1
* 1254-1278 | 369.2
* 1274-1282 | 355.1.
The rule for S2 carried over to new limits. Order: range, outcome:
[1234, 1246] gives 373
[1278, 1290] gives 365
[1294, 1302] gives 370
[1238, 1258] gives 372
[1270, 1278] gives 348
